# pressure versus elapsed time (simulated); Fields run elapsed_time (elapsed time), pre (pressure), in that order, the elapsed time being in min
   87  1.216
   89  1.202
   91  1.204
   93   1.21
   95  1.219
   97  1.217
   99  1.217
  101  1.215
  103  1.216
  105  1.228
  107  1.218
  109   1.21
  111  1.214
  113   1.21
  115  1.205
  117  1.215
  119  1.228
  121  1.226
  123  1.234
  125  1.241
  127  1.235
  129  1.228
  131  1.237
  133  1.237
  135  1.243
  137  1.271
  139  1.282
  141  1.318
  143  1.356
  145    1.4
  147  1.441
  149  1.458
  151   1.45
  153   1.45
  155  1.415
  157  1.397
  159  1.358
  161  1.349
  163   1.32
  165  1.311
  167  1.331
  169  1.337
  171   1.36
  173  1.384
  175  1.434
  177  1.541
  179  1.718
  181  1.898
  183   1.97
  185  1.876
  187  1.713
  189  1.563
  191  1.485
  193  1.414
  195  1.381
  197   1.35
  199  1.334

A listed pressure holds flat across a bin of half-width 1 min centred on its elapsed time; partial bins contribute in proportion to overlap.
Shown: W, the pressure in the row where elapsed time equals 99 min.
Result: 1.217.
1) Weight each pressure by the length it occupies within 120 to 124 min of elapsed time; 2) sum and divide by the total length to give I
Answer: 1.23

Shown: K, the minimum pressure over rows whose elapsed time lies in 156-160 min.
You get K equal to 1.358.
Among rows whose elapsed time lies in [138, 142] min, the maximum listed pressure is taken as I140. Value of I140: 1.318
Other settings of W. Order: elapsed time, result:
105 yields 1.228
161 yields 1.349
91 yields 1.204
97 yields 1.217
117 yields 1.215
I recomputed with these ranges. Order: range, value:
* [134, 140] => 1.27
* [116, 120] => 1.22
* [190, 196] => 1.43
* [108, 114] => 1.21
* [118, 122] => 1.23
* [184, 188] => 1.79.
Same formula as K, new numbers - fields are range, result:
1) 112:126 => 1.205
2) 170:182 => 1.36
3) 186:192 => 1.485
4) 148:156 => 1.415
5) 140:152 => 1.318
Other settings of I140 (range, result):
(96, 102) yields 1.217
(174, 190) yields 1.97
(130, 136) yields 1.243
